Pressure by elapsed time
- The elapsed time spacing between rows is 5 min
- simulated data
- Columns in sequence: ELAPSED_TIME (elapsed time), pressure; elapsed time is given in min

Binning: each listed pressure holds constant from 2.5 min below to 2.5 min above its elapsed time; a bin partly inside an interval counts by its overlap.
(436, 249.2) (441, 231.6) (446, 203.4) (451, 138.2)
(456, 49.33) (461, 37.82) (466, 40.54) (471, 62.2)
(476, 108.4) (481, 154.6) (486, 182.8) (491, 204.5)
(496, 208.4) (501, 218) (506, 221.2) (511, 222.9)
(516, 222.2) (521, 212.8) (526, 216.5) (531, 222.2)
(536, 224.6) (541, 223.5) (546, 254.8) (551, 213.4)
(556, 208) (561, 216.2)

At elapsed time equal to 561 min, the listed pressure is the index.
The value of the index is 216.2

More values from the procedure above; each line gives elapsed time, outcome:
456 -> 49.33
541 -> 223.5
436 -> 249.2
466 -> 40.54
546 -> 254.8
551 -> 213.4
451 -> 138.2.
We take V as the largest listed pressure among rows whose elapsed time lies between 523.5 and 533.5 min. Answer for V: 222.2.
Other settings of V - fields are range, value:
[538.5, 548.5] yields 254.8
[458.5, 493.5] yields 204.5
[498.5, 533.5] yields 222.9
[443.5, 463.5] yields 203.4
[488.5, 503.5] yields 218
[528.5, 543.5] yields 224.6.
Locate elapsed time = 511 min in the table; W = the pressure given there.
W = 222.9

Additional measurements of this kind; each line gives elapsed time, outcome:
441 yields 231.6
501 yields 218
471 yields 62.2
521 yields 212.8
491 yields 204.5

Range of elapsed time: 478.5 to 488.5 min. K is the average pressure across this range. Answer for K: 169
